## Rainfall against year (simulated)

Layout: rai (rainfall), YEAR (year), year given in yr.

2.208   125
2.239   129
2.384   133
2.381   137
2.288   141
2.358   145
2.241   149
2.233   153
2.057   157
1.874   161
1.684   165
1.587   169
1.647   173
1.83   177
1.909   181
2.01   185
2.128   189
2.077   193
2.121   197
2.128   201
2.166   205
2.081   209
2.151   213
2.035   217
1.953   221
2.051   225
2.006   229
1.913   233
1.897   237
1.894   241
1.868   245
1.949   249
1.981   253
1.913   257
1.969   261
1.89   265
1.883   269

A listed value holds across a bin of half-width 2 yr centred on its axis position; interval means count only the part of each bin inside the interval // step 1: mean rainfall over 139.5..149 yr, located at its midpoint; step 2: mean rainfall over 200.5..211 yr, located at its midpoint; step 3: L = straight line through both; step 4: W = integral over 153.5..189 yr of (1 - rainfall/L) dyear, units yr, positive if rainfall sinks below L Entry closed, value 5.86 yr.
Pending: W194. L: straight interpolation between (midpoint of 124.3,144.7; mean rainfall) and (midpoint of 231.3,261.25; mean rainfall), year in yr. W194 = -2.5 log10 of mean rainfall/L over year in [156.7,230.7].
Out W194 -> 0.07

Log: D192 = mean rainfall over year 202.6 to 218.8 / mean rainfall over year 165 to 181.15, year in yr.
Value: 1.23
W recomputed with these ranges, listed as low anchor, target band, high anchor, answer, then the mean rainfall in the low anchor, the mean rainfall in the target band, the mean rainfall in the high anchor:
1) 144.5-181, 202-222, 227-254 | -1.6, 1.93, 2.09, 1.93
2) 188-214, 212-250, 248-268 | 1.1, 2.12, 1.97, 1.94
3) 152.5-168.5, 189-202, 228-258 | -1.3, 1.9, 2.11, 1.93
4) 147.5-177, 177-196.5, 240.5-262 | -1.2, 1.89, 2.02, 1.93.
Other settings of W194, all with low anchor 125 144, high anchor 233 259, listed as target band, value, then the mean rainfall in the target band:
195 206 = -0.03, 2.14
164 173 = 0.32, 1.63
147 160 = 0.05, 2.15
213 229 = -0.01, 2.03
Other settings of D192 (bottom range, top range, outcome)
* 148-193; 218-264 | 1.01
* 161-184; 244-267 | 1.10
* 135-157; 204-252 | 0.87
